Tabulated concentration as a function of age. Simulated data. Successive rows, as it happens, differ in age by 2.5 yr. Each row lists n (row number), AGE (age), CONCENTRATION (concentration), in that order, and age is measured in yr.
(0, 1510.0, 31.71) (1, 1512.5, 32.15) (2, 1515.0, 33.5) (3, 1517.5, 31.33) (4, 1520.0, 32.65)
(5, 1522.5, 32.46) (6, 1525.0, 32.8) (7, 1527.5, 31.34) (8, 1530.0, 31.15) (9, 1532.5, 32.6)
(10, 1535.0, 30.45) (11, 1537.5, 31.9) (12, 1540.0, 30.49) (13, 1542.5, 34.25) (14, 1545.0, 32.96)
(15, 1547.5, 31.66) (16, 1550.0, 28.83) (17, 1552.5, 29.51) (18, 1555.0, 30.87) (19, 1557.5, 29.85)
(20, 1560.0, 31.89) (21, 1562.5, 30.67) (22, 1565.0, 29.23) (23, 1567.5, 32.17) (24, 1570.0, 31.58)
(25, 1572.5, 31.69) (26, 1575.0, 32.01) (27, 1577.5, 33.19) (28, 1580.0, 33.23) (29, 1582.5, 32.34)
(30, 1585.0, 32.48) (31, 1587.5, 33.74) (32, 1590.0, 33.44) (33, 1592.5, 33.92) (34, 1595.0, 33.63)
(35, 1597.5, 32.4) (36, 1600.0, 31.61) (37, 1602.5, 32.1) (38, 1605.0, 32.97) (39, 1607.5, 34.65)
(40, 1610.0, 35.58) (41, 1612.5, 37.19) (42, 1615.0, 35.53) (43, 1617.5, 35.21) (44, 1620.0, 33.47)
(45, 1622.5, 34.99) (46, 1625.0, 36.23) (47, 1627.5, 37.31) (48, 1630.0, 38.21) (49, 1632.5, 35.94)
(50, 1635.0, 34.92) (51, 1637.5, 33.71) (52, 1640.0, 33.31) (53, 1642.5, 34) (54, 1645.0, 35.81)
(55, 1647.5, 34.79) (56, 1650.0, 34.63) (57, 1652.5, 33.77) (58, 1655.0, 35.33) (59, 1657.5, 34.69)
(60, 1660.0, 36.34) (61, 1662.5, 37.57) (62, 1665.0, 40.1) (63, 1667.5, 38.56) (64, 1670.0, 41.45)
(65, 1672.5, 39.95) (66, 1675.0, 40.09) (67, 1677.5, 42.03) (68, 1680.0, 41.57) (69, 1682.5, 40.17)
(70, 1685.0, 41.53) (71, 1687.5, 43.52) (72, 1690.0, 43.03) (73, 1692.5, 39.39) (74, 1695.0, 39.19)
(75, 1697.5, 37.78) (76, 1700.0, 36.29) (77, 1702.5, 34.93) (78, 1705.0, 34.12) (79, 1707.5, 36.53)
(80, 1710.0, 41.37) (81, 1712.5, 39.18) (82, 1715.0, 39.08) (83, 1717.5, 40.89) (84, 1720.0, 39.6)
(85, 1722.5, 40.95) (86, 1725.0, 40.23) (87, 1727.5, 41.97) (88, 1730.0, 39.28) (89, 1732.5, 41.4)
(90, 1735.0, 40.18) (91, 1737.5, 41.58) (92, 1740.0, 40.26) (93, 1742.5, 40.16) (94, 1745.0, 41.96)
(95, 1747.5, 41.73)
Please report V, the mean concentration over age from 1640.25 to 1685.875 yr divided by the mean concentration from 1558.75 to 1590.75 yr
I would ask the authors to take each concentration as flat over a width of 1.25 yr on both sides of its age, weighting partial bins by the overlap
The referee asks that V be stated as 1.18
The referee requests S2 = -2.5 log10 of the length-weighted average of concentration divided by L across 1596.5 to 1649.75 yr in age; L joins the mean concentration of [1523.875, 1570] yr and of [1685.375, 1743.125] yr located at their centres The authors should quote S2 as 0.009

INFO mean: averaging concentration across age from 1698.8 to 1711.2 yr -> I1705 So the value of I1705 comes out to 36.6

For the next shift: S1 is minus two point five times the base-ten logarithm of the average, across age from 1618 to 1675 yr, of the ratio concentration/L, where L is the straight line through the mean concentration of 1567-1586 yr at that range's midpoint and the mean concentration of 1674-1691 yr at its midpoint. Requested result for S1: 0.07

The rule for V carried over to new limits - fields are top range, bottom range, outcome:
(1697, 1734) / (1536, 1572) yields 1.25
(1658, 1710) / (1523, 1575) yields 1.25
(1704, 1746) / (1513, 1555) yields 1.26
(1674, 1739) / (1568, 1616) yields 1.20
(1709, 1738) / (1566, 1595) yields 1.24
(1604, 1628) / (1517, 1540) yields 1.11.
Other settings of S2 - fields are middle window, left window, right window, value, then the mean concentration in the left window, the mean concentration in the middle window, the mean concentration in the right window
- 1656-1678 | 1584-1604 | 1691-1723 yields -0.07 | 32.9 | 38.8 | 38.4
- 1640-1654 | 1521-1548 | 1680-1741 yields 0.07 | 32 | 34.5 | 39.7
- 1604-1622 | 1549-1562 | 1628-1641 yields -0.03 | 30.2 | 35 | 35.4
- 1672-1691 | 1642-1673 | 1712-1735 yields -0.10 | 36.7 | 41.5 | 40.3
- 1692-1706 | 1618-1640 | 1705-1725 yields 0.05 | 35.5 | 36.9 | 39.3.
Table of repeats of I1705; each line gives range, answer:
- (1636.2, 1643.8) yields 33.7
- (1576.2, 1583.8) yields 32.9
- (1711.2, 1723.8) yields 39.9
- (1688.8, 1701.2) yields 39.1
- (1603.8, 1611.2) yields 34.4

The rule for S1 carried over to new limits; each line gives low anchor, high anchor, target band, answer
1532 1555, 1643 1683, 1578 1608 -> 0.03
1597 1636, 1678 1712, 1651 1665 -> 0.04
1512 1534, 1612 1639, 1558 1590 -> 0.06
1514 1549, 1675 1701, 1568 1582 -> 0.07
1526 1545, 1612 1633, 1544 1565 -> 0.07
